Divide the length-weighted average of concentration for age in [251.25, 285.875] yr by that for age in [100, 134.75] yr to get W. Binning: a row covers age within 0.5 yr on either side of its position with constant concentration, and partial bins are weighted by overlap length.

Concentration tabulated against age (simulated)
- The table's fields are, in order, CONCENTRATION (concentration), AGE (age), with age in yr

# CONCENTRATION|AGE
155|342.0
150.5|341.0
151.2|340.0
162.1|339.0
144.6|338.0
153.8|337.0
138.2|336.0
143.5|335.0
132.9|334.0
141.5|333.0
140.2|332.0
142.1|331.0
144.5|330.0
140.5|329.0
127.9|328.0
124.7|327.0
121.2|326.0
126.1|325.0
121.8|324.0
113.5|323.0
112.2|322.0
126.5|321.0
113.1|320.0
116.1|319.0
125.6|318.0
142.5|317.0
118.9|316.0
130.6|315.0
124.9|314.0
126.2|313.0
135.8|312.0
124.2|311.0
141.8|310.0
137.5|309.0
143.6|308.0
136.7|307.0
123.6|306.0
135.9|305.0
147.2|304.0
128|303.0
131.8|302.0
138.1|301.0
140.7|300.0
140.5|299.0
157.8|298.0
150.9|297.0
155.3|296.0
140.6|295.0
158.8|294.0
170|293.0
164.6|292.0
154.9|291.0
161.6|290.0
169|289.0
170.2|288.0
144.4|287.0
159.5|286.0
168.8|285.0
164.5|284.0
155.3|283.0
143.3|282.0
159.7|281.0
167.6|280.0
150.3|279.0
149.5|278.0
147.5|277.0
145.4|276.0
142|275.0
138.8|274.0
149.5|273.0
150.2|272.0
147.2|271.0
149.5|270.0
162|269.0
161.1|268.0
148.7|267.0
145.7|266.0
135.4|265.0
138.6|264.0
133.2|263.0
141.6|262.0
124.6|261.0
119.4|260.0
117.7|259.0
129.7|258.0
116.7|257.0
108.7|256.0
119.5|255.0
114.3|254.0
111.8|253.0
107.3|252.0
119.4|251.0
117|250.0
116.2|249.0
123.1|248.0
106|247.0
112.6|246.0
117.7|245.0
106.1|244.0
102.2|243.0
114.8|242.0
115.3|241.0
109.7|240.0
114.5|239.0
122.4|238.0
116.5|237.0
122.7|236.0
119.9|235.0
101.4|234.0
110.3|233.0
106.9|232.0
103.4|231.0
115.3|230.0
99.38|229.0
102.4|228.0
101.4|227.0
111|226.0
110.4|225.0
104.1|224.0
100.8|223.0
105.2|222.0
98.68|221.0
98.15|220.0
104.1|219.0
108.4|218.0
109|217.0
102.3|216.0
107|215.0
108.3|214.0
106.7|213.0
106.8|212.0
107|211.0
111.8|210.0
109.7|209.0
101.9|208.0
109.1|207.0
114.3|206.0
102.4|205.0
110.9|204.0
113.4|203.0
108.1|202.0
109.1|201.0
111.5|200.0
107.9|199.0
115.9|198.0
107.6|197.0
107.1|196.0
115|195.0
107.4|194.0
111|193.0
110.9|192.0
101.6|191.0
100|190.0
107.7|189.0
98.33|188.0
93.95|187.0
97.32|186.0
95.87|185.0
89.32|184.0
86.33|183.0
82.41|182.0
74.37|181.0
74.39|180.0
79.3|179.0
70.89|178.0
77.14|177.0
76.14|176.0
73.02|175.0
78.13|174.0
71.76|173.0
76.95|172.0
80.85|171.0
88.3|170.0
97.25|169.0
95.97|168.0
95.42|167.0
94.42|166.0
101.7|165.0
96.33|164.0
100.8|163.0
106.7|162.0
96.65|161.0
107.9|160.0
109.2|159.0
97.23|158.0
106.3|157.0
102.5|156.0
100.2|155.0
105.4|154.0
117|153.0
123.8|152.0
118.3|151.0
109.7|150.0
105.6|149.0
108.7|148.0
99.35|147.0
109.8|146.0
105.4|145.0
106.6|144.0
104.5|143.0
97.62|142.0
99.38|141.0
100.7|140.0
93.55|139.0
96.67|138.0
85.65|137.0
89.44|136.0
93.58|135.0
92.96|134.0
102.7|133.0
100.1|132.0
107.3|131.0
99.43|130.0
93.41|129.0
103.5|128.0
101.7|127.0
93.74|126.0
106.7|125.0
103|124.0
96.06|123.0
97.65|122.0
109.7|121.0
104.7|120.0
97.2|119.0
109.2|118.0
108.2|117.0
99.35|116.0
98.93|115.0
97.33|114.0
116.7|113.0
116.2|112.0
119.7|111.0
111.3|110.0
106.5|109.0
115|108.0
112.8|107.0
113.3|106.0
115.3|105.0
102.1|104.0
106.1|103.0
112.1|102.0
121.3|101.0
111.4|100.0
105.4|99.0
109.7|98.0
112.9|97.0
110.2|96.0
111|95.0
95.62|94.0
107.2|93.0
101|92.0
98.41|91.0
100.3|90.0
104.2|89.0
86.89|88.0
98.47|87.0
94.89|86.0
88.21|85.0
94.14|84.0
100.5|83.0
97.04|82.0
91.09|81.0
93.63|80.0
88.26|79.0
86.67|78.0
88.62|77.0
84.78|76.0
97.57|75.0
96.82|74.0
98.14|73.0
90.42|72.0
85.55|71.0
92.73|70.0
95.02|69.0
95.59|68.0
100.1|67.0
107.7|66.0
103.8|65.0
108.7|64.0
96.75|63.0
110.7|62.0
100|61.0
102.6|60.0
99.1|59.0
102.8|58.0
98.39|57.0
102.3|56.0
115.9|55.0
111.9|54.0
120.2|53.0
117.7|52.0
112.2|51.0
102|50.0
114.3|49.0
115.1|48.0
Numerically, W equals 1.33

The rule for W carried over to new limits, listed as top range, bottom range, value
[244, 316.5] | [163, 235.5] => 1.39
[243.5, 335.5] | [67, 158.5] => 1.34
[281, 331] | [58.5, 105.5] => 1.40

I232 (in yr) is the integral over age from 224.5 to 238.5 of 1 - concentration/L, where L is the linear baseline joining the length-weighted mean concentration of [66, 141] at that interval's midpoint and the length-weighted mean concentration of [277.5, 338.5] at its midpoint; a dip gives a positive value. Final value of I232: 1.77 yr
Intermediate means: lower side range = 101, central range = 110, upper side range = 141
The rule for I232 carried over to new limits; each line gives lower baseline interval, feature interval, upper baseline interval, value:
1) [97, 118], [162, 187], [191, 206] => 5.4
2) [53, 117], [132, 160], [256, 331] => 2.6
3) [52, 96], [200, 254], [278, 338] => 7.3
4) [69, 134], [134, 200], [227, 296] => 9.7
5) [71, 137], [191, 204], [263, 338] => 1.2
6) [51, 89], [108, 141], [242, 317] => 2.2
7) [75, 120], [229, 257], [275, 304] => 5.5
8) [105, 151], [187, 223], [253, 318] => 4.6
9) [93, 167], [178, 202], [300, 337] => 3.0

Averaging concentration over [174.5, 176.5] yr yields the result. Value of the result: 74.6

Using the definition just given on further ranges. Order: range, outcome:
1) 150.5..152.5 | 121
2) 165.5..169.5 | 95.8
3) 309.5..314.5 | 131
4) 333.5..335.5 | 138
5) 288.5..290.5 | 165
